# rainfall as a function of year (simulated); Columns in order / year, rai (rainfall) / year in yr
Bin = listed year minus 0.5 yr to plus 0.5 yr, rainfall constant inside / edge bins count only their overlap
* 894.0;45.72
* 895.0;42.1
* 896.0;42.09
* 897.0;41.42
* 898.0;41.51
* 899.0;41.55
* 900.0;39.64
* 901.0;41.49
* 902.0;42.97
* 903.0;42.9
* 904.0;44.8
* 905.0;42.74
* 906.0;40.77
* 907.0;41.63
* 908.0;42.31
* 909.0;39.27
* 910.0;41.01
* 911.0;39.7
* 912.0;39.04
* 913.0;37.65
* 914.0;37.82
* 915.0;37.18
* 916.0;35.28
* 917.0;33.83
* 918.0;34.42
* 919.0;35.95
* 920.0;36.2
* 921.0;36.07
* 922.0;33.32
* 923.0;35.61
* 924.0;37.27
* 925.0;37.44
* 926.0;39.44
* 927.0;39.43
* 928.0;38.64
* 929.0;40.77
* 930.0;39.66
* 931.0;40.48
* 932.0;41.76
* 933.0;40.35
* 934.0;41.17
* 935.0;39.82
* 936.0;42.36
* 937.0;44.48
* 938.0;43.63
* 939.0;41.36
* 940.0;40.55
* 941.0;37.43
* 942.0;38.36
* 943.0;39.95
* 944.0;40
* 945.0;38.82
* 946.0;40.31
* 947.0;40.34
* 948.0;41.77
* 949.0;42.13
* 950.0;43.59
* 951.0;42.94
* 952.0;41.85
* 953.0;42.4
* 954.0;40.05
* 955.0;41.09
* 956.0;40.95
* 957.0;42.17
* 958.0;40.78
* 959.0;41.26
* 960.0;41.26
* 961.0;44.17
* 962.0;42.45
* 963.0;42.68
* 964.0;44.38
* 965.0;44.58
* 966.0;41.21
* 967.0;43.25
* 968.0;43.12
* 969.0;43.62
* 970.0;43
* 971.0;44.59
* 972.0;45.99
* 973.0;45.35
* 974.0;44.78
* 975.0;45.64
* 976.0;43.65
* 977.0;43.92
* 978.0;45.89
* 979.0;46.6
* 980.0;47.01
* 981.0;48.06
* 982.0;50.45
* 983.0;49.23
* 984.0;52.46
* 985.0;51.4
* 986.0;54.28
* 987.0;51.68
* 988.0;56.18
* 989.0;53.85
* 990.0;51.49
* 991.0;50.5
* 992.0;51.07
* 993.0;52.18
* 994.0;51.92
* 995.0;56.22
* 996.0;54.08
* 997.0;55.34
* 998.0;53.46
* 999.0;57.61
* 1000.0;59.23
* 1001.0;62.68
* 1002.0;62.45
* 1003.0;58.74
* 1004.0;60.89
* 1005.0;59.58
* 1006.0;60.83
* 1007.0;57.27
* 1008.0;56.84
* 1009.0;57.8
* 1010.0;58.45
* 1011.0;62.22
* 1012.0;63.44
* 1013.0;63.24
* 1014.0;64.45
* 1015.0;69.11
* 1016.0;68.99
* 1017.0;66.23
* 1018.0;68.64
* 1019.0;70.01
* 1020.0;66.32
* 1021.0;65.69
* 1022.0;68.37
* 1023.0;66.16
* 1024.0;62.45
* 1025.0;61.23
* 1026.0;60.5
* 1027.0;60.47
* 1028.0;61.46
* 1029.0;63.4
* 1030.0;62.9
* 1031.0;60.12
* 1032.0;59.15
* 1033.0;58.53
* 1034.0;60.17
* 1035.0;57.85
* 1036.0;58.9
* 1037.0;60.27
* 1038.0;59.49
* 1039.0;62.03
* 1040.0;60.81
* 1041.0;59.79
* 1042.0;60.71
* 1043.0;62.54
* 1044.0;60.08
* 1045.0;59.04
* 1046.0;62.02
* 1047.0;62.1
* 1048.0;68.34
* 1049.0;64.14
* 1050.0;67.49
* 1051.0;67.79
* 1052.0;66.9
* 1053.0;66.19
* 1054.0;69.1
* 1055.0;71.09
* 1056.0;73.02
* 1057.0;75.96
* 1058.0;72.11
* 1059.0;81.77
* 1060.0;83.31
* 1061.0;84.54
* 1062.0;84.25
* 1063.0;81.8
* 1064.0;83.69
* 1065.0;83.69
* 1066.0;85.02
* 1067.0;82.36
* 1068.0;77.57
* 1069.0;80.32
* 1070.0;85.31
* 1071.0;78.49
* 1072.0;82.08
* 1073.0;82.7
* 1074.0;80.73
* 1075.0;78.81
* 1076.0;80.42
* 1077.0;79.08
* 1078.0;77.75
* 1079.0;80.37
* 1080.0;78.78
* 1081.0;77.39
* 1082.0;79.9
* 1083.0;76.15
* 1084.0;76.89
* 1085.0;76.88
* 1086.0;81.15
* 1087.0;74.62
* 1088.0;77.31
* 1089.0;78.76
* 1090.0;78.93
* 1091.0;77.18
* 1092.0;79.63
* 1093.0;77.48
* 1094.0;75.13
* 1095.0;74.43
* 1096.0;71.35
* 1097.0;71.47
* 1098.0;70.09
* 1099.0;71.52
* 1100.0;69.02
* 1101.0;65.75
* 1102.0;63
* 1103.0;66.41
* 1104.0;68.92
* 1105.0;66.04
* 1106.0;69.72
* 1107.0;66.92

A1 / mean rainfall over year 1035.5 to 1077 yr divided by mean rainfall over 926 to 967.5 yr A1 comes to 1.75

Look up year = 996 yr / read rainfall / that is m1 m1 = 54.08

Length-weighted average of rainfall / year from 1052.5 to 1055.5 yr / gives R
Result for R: 68.8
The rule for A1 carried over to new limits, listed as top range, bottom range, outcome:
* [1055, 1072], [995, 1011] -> 1.38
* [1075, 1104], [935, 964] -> 1.82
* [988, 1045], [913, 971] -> 1.50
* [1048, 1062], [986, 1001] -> 1.34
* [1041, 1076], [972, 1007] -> 1.41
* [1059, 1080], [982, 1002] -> 1.51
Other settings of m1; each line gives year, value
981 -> 48.06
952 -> 41.85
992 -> 51.07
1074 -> 80.73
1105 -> 66.04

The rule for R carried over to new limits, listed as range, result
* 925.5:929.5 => 39.6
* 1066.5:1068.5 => 80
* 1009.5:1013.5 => 61.8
